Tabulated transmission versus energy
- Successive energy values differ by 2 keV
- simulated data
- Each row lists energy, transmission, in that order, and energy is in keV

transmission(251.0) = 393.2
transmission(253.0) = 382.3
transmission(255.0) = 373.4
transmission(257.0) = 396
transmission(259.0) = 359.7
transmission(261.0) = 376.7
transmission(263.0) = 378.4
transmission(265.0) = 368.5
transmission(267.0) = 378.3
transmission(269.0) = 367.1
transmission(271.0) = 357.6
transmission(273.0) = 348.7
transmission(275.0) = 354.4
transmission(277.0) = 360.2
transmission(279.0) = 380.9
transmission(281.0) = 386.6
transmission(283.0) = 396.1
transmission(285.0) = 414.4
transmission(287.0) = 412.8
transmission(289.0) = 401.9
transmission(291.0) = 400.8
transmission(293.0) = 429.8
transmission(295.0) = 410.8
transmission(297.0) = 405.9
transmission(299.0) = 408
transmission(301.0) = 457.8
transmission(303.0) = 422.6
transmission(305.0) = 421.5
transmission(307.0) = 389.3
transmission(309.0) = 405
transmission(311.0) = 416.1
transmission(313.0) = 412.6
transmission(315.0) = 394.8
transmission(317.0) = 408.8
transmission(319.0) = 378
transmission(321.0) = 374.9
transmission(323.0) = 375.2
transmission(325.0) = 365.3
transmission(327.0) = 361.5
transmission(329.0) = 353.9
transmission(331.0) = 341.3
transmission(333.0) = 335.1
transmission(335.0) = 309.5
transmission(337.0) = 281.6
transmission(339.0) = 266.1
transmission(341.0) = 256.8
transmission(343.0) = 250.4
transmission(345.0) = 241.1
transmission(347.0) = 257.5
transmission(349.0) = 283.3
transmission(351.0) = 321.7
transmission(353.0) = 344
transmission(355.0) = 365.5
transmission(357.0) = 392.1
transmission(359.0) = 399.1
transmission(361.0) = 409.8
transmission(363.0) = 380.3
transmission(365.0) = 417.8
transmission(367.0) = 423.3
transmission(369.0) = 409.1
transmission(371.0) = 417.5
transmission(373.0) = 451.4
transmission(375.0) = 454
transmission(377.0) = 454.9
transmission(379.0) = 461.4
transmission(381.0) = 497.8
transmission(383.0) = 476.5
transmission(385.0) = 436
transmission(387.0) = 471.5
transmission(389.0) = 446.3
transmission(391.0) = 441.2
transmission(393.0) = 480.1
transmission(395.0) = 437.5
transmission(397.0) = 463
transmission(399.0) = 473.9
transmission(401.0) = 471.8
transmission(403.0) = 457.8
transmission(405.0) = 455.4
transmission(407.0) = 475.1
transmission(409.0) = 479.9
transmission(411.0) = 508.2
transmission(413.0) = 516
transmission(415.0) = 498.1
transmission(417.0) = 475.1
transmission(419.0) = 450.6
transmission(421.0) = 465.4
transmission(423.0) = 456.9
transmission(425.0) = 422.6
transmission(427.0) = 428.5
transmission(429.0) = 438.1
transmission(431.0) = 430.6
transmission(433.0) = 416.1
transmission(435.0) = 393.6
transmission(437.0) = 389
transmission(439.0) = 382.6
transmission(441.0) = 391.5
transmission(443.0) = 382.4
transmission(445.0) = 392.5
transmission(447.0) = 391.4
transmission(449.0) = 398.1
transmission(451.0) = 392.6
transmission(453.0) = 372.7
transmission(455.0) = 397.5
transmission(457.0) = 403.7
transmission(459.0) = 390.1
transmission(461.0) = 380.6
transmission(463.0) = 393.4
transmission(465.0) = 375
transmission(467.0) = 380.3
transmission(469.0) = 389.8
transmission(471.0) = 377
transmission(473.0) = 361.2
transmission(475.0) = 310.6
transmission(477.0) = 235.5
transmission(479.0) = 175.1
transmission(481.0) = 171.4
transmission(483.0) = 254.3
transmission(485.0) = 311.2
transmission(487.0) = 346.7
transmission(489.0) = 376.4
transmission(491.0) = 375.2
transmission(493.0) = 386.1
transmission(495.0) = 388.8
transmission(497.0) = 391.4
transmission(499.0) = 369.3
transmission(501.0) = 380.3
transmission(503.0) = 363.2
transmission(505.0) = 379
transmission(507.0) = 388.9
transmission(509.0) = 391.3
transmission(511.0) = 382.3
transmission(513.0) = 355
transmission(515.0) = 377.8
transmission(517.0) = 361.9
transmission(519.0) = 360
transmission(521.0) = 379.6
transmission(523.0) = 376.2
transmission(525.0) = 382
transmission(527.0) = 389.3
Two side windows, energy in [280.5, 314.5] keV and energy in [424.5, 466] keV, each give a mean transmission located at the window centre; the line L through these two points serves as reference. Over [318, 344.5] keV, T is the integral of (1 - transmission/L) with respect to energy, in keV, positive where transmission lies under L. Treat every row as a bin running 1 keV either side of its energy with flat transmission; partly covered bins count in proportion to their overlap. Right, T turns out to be 5.4 keV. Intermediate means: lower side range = 411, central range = 325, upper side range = 398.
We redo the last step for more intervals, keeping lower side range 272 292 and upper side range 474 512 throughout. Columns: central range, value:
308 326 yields -0.71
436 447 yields -1.27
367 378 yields -2.17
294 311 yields -1.53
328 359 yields 5.13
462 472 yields -1.21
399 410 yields -3.45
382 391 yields -2.37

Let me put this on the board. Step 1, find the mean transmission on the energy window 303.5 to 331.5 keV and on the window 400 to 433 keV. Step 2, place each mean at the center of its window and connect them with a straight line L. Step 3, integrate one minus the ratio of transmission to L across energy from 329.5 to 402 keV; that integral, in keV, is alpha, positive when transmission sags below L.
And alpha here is 6.3 keV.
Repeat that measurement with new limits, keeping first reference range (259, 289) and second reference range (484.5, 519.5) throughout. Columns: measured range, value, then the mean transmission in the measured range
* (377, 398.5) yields -4.9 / 461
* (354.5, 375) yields -1.9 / 410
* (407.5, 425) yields -4.8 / 478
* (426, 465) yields -2.5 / 398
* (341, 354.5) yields 3.3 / 284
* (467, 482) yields 3.1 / 295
